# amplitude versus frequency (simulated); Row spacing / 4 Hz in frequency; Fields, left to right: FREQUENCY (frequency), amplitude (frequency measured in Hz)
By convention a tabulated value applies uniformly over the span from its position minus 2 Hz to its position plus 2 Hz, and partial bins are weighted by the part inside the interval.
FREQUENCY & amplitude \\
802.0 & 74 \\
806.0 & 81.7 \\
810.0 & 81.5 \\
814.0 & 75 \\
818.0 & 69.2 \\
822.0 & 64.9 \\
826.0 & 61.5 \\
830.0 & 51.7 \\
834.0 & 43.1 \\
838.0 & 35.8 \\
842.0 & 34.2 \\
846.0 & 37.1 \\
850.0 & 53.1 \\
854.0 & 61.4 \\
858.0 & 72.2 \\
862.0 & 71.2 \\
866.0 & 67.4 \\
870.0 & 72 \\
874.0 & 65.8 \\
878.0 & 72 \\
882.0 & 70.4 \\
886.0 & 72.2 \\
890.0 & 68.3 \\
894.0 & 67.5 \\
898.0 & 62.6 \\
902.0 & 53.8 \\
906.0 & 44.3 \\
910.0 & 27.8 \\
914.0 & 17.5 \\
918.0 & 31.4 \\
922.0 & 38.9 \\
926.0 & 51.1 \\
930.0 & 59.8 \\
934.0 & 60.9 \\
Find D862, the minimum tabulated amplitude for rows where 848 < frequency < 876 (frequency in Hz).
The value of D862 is 53.1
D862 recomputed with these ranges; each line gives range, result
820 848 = 34.2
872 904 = 53.8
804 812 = 81.5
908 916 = 17.5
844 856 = 37.1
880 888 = 70.4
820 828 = 61.5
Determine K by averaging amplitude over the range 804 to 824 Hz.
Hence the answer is 74.5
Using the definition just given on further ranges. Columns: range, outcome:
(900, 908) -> 49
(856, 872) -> 70.7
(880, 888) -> 71.3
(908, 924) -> 28.9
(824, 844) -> 45.3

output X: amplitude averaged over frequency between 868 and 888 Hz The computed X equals 70.5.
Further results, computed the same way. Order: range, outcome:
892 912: 51.2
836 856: 44.3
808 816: 78.2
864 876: 68.4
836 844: 35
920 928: 45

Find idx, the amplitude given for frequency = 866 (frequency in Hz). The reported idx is 67.4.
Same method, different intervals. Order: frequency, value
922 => 38.9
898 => 62.6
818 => 69.2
